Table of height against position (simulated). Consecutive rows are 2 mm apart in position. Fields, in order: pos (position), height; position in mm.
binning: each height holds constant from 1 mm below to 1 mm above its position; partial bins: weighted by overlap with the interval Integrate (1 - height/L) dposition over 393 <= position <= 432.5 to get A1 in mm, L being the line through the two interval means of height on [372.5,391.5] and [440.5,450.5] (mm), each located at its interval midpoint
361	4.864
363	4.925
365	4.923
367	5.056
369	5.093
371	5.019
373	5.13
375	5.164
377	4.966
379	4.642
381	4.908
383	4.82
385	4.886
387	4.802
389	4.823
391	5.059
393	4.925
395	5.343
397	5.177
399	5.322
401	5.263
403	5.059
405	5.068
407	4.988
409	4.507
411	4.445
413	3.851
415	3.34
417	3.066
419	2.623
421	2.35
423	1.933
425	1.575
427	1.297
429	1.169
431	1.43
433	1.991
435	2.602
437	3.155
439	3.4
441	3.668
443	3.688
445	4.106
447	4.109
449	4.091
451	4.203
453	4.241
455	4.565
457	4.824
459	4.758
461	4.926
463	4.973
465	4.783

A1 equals 8.15 mm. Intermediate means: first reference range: 4.91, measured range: 3.58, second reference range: 3.96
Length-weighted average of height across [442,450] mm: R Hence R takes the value 4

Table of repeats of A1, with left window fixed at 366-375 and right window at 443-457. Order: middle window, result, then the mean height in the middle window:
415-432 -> 9.44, 2.01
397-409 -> -0.90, 5.09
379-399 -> -0.37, 4.97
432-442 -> 3.20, 2.96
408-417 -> 1.37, 3.93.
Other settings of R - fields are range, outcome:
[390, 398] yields 5.13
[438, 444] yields 3.59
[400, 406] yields 5.13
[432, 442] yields 2.96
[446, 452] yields 4.13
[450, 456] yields 4.34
